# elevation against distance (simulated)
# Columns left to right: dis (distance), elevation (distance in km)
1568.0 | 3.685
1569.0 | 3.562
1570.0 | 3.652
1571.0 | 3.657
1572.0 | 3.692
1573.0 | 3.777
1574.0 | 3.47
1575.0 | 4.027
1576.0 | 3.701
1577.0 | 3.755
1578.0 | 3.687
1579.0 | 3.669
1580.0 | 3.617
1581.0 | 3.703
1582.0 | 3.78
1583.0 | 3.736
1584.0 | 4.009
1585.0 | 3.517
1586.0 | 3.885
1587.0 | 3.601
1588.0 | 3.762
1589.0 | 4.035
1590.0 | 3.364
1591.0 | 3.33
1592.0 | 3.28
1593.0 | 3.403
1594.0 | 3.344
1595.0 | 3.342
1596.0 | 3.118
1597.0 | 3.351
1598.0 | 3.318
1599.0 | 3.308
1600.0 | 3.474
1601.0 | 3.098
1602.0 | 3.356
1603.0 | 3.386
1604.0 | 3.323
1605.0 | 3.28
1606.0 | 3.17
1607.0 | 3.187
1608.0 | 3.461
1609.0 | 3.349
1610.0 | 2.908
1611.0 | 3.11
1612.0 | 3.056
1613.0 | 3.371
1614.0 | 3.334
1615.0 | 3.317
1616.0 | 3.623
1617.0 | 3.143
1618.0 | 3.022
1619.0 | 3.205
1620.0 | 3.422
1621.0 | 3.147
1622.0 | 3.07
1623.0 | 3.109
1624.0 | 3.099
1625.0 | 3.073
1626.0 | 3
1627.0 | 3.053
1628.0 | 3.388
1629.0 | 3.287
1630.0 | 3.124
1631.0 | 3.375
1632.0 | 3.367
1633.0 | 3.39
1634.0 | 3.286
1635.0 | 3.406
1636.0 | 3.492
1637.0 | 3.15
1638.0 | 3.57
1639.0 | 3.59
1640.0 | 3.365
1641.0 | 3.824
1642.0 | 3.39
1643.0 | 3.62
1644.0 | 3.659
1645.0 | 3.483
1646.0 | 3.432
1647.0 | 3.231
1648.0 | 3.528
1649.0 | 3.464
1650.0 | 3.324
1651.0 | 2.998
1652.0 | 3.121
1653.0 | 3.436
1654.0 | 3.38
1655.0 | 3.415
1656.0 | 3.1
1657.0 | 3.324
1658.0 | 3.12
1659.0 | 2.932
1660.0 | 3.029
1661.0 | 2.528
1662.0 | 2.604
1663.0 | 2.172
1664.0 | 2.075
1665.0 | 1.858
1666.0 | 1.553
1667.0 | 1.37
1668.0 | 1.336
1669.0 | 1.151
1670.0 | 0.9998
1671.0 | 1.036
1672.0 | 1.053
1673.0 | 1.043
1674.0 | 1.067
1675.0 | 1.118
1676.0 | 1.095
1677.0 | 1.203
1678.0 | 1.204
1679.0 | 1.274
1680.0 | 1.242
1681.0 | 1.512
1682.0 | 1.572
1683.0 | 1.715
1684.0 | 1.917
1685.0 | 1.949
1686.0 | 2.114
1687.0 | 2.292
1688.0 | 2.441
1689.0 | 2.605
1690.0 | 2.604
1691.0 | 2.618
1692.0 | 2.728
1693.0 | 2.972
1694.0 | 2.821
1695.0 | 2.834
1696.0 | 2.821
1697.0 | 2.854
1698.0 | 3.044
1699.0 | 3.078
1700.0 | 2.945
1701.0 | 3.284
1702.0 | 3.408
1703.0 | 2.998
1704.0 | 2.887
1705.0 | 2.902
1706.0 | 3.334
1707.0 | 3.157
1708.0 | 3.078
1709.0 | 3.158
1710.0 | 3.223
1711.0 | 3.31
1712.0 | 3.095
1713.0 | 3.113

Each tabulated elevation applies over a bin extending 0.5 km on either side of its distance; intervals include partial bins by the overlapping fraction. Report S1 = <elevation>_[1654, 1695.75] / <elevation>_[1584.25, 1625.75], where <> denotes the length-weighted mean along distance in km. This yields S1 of 0.6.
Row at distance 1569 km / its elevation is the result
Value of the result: 3.562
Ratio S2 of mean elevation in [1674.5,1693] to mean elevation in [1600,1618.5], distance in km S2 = 0.6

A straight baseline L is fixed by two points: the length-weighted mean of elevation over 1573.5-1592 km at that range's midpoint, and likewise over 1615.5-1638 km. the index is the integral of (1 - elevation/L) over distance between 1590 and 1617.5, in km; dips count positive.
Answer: 1.5 km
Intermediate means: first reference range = 3.69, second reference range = 3.25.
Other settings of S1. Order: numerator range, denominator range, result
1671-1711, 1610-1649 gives 0.70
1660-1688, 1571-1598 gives 0.44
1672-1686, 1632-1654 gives 0.41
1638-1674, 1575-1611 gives 0.77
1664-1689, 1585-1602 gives 0.44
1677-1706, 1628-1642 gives 0.72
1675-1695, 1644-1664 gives 0.64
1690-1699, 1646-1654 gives 0.86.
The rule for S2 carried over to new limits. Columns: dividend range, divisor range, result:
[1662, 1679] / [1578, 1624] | 0.40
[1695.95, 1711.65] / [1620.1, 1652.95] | 0.93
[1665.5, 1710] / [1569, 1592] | 0.59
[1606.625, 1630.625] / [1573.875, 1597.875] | 0.89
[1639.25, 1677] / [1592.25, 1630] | 0.78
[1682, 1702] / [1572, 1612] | 0.75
